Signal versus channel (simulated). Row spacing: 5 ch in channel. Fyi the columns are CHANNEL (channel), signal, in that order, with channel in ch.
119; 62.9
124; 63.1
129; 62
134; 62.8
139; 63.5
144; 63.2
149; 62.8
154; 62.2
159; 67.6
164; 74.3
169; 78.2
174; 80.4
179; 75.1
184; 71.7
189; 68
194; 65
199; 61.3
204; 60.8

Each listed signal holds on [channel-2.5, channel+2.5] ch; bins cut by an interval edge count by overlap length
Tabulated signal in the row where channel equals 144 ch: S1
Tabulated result 63.2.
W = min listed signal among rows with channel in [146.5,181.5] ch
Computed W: 62.2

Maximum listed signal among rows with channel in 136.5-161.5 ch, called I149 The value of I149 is 67.6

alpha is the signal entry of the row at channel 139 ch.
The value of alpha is 63.5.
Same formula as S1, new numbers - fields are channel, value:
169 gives 78.2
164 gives 74.3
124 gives 63.1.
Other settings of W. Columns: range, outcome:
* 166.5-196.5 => 65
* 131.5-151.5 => 62.8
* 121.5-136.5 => 62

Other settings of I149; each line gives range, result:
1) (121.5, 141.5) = 63.5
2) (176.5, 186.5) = 75.1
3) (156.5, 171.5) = 78.2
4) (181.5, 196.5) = 71.7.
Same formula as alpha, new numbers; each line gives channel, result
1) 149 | 62.8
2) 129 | 62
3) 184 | 71.7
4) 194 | 65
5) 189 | 68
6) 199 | 61.3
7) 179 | 75.1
